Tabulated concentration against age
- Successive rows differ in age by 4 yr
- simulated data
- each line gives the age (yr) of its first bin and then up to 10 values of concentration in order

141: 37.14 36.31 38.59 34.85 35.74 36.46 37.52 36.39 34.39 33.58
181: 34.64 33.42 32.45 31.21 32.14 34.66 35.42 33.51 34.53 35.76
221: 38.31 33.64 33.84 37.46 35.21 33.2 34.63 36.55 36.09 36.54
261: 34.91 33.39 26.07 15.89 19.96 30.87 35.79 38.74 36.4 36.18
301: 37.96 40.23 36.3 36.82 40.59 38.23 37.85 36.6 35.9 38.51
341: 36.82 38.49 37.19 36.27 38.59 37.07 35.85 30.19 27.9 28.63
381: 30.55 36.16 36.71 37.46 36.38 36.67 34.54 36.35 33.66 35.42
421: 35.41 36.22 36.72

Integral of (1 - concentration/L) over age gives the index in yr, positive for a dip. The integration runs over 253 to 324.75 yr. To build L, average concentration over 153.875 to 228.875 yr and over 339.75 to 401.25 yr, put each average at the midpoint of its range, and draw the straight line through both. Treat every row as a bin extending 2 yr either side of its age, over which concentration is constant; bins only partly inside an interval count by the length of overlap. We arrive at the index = 1.8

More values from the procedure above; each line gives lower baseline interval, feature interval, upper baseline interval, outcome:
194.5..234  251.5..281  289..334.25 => 5.9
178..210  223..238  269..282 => -3.5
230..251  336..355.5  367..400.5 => -2.1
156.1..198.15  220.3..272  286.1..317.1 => 2.9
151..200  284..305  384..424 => -1.3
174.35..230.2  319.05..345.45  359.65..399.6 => -2.8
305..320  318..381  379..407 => 2.5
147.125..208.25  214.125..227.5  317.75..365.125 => -0.1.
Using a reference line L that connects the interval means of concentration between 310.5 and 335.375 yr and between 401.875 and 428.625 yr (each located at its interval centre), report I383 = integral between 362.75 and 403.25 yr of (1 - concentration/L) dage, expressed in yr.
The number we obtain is 2.8 yr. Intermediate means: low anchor 37.7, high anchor 35.4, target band 33.7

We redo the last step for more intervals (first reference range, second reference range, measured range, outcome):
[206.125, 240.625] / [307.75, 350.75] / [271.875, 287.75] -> 4.2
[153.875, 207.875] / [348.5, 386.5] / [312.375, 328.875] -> -2.2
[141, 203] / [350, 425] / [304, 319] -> -1.5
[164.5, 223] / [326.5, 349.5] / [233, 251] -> 0.1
